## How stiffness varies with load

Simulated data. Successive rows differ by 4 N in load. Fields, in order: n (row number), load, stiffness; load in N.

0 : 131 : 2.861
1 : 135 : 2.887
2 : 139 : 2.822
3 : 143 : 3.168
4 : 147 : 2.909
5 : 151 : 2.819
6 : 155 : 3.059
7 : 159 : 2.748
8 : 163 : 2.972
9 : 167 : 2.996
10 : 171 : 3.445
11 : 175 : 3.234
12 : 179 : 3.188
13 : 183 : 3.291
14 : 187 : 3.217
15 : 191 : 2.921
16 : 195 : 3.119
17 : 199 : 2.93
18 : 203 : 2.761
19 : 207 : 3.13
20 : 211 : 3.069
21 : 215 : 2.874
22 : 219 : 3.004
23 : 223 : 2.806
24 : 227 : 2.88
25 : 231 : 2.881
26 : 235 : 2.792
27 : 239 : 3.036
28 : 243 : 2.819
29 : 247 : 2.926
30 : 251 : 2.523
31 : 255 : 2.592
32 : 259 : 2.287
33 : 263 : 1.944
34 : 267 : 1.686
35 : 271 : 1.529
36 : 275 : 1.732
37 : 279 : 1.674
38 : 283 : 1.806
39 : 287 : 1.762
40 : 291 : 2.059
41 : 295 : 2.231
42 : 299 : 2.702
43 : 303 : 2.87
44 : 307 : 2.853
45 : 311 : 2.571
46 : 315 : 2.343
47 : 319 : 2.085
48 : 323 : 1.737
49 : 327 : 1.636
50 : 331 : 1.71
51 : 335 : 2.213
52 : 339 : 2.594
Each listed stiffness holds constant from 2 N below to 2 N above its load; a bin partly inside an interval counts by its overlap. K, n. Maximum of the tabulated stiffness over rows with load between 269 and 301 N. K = 2.702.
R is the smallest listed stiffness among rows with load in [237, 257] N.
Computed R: 2.523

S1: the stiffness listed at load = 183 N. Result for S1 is 3.291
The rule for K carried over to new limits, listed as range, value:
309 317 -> 2.571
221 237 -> 2.881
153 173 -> 3.445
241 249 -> 2.926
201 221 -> 3.13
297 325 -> 2.87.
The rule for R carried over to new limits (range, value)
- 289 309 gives 2.059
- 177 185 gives 3.188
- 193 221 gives 2.761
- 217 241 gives 2.792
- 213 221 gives 2.874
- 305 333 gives 1.636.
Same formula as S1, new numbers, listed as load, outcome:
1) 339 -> 2.594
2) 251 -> 2.523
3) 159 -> 2.748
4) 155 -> 3.059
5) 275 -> 1.732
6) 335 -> 2.213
